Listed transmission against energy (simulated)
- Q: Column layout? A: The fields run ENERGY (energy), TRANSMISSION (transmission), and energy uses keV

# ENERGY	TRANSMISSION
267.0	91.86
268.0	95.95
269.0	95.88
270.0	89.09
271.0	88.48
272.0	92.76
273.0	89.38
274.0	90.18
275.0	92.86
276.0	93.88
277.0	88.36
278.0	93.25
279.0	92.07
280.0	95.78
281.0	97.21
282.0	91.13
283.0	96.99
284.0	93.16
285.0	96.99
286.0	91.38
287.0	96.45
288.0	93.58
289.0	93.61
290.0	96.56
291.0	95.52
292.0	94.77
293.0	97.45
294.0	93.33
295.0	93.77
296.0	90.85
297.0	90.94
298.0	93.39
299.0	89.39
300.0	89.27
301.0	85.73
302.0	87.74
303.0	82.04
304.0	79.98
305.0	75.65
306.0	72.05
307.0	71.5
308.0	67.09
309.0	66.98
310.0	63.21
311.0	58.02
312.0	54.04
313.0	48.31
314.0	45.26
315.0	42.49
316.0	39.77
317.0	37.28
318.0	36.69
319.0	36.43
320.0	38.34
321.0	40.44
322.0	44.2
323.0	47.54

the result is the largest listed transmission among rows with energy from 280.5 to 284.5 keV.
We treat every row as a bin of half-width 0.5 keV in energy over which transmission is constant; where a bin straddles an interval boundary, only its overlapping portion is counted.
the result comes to 97.21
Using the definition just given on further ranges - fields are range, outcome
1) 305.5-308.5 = 72.05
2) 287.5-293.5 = 97.45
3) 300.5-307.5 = 87.74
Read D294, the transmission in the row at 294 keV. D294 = 93.33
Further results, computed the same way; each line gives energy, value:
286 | 91.38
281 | 97.21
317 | 37.28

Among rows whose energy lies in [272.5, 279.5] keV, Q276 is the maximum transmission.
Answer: 93.88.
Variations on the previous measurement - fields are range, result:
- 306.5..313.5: 71.5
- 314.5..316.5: 42.49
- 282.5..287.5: 96.99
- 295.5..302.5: 93.39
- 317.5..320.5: 38.34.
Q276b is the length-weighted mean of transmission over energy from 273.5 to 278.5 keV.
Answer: 91.7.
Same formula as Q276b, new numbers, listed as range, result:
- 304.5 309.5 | 70.7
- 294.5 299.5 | 91.7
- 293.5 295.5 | 93.5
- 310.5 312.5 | 56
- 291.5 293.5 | 96.1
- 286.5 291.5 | 95.1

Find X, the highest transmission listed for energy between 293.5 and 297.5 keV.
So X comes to 93.77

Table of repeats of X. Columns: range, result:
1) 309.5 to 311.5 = 63.21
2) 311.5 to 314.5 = 54.04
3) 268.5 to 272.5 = 95.88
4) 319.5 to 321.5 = 40.44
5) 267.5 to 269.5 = 95.95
